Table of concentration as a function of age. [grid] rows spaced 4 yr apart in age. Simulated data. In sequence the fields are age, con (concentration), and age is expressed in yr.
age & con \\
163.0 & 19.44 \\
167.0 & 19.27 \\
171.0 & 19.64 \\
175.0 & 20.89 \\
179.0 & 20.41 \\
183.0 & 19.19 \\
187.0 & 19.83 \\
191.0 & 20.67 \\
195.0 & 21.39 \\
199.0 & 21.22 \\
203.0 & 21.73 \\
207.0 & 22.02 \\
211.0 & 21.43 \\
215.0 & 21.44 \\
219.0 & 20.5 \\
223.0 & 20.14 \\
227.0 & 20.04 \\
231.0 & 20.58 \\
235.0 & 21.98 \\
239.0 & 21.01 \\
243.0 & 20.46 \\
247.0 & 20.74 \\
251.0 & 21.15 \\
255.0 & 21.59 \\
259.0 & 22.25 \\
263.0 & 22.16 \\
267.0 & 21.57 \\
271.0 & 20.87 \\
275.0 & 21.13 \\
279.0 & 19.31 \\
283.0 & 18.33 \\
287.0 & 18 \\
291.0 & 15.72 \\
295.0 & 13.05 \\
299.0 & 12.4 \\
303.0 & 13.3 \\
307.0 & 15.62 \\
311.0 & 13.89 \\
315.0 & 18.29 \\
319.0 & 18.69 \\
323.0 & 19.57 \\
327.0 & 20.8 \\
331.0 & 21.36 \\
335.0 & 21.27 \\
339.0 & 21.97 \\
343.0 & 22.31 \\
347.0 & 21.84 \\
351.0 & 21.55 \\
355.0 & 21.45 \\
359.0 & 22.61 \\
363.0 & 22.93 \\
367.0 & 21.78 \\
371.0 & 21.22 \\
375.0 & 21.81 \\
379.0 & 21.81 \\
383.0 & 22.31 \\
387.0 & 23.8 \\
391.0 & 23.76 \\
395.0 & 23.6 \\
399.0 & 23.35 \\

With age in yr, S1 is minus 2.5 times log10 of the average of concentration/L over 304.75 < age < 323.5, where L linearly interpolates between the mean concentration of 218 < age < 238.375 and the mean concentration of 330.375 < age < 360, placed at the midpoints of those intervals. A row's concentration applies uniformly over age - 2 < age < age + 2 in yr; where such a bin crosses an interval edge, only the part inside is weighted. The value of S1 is 0.26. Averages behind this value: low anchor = 20.7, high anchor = 21.8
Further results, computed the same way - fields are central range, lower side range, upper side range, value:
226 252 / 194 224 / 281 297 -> -0.080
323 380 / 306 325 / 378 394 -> -0.080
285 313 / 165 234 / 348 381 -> 0.417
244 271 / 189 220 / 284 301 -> -0.223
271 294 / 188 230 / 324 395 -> 0.166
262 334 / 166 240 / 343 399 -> 0.201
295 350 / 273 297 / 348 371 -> 0.086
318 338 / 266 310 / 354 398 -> -0.053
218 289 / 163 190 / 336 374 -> 0.005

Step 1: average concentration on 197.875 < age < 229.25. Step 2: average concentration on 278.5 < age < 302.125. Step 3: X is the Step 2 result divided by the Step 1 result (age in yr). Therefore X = 0.75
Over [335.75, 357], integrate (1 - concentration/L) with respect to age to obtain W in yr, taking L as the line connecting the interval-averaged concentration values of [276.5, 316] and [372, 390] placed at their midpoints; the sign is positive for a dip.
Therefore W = -2.3 yr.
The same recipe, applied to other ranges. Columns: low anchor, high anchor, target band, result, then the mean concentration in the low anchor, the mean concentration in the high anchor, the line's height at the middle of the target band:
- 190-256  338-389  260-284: 0.78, 21.1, 22.1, 21.4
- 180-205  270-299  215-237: -1.34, 20.7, 17.6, 19.5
